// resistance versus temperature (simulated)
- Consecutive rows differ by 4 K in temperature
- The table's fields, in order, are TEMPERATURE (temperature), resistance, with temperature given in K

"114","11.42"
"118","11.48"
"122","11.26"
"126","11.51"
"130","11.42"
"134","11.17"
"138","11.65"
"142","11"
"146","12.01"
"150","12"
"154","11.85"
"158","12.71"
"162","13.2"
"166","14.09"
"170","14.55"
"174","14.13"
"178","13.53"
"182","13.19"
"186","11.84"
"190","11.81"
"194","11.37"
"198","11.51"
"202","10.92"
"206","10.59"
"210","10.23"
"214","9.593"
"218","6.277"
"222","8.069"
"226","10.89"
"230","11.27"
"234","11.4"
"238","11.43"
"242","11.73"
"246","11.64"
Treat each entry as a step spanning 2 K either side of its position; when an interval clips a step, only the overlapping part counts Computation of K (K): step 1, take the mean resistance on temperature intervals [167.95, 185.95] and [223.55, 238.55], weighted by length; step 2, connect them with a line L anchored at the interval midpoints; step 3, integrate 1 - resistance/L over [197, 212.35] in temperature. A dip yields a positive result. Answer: 2.0 K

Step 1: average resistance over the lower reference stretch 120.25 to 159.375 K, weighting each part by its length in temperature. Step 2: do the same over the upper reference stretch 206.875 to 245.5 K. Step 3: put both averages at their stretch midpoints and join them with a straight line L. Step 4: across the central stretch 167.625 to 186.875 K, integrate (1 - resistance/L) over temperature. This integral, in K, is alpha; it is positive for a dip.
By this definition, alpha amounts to -4.4 K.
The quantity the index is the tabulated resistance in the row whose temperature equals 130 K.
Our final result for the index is 11.42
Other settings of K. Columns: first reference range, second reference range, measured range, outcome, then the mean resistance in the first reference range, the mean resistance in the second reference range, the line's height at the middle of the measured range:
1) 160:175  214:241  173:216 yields 2.0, 14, 9.94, 12.2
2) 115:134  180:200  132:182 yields -4.3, 11.4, 11.9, 11.7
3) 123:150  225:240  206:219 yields 2.5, 11.5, 11.3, 11.3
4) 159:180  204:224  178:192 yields -0.3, 13.8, 8.95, 12.1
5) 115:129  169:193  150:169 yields -0.7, 11.4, 13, 12.5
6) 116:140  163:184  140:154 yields 0.8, 11.4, 13.9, 12.4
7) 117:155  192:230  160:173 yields -3.6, 11.5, 10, 10.9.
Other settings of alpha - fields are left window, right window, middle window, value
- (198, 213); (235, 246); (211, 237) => 3.4 K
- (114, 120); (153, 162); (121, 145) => 1.0 K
